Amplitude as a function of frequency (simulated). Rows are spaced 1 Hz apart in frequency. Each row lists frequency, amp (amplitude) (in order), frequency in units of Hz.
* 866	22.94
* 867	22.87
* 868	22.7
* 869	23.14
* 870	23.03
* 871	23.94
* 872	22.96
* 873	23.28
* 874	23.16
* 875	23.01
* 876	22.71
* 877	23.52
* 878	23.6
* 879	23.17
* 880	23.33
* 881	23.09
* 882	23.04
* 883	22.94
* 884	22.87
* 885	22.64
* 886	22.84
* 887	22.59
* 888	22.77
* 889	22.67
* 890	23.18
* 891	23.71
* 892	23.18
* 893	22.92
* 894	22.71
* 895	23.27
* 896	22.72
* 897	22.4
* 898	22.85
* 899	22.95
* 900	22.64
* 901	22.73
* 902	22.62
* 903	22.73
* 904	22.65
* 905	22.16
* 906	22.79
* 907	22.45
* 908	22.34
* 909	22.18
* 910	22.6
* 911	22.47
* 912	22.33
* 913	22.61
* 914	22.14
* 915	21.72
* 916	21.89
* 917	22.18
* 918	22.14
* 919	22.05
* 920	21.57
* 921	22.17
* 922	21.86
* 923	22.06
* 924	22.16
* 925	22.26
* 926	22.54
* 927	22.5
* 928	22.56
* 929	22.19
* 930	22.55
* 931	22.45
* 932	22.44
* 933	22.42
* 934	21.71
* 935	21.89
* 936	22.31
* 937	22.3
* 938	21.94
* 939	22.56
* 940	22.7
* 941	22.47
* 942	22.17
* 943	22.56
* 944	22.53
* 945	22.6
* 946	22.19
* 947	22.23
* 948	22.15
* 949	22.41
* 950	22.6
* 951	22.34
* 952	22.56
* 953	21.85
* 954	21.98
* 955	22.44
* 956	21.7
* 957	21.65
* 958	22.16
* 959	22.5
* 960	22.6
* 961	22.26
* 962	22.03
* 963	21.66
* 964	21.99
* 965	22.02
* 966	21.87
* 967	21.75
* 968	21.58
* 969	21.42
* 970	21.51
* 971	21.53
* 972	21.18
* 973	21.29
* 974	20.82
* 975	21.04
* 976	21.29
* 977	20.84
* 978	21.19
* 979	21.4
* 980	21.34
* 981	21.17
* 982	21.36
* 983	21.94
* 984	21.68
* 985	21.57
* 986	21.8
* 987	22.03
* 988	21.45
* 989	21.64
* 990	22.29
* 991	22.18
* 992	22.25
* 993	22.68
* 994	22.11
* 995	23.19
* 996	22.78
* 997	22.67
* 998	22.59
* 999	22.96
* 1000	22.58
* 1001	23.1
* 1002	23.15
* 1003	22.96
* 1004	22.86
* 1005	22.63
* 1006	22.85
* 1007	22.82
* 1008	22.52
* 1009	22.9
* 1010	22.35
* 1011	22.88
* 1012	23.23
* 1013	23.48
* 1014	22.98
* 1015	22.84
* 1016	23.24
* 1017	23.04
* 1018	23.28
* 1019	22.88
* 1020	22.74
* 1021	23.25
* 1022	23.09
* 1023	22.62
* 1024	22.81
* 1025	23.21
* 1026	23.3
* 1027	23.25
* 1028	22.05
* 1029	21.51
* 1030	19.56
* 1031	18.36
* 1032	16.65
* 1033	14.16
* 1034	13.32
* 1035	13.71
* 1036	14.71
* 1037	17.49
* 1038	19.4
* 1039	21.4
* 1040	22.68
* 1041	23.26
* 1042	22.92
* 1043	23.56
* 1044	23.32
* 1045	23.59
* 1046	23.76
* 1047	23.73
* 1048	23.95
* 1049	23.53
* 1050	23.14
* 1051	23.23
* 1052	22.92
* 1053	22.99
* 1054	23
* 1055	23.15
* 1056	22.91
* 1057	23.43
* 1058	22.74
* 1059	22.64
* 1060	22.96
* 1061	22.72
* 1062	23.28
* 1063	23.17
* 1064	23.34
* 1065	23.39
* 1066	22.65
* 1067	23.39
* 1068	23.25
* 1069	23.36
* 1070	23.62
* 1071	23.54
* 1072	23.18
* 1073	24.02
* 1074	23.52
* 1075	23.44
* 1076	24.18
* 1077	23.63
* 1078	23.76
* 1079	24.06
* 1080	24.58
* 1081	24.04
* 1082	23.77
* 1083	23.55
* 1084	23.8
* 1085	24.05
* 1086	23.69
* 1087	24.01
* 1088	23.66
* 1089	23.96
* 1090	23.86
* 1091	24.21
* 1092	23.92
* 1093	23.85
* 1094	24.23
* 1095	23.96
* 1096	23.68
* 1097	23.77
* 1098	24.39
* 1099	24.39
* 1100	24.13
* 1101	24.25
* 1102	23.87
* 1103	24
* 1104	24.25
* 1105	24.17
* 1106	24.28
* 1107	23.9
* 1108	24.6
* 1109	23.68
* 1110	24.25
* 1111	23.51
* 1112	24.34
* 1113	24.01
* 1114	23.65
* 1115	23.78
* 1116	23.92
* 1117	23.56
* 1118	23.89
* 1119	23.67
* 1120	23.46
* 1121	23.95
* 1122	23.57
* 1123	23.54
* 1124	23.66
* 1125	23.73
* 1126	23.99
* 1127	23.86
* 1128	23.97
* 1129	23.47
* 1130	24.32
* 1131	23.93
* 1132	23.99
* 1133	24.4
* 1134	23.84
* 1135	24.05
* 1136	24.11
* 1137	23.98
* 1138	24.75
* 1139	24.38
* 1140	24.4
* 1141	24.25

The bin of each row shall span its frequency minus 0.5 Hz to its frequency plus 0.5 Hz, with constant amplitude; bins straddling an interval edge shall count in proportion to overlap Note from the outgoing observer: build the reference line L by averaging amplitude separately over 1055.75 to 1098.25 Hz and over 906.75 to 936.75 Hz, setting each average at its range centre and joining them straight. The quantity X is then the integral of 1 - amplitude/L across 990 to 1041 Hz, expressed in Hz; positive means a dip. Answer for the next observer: 3.1 Hz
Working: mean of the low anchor 22.2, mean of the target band 21.6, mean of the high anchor 23.6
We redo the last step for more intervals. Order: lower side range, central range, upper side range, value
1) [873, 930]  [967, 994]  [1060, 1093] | 1.8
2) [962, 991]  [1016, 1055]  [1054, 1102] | 2.2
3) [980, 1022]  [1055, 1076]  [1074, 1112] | 0.3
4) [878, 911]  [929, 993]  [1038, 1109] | 3.2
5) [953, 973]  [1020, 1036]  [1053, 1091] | 2.0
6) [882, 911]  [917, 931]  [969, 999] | 0.1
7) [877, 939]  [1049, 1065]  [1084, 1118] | 0.4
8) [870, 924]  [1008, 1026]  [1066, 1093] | 0.3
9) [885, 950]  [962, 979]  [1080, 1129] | 1.1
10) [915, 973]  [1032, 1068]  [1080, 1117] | 2.5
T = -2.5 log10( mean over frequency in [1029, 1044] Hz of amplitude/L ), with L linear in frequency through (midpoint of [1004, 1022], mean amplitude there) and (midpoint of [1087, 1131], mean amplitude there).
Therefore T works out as 0.222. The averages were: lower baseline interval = 22.9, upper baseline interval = 23.9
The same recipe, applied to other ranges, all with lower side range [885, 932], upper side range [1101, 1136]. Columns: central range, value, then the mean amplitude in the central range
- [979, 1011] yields 0.036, 22.3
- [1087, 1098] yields -0.009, 23.9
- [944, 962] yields 0.027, 22.2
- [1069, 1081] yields -0.006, 23.8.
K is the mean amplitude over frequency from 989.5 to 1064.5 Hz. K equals 22.1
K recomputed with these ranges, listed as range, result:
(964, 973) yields 21.6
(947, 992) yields 21.8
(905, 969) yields 22.2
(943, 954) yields 22.3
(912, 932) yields 22.2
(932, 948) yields 22.3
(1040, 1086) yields 23.4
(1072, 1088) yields 23.8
